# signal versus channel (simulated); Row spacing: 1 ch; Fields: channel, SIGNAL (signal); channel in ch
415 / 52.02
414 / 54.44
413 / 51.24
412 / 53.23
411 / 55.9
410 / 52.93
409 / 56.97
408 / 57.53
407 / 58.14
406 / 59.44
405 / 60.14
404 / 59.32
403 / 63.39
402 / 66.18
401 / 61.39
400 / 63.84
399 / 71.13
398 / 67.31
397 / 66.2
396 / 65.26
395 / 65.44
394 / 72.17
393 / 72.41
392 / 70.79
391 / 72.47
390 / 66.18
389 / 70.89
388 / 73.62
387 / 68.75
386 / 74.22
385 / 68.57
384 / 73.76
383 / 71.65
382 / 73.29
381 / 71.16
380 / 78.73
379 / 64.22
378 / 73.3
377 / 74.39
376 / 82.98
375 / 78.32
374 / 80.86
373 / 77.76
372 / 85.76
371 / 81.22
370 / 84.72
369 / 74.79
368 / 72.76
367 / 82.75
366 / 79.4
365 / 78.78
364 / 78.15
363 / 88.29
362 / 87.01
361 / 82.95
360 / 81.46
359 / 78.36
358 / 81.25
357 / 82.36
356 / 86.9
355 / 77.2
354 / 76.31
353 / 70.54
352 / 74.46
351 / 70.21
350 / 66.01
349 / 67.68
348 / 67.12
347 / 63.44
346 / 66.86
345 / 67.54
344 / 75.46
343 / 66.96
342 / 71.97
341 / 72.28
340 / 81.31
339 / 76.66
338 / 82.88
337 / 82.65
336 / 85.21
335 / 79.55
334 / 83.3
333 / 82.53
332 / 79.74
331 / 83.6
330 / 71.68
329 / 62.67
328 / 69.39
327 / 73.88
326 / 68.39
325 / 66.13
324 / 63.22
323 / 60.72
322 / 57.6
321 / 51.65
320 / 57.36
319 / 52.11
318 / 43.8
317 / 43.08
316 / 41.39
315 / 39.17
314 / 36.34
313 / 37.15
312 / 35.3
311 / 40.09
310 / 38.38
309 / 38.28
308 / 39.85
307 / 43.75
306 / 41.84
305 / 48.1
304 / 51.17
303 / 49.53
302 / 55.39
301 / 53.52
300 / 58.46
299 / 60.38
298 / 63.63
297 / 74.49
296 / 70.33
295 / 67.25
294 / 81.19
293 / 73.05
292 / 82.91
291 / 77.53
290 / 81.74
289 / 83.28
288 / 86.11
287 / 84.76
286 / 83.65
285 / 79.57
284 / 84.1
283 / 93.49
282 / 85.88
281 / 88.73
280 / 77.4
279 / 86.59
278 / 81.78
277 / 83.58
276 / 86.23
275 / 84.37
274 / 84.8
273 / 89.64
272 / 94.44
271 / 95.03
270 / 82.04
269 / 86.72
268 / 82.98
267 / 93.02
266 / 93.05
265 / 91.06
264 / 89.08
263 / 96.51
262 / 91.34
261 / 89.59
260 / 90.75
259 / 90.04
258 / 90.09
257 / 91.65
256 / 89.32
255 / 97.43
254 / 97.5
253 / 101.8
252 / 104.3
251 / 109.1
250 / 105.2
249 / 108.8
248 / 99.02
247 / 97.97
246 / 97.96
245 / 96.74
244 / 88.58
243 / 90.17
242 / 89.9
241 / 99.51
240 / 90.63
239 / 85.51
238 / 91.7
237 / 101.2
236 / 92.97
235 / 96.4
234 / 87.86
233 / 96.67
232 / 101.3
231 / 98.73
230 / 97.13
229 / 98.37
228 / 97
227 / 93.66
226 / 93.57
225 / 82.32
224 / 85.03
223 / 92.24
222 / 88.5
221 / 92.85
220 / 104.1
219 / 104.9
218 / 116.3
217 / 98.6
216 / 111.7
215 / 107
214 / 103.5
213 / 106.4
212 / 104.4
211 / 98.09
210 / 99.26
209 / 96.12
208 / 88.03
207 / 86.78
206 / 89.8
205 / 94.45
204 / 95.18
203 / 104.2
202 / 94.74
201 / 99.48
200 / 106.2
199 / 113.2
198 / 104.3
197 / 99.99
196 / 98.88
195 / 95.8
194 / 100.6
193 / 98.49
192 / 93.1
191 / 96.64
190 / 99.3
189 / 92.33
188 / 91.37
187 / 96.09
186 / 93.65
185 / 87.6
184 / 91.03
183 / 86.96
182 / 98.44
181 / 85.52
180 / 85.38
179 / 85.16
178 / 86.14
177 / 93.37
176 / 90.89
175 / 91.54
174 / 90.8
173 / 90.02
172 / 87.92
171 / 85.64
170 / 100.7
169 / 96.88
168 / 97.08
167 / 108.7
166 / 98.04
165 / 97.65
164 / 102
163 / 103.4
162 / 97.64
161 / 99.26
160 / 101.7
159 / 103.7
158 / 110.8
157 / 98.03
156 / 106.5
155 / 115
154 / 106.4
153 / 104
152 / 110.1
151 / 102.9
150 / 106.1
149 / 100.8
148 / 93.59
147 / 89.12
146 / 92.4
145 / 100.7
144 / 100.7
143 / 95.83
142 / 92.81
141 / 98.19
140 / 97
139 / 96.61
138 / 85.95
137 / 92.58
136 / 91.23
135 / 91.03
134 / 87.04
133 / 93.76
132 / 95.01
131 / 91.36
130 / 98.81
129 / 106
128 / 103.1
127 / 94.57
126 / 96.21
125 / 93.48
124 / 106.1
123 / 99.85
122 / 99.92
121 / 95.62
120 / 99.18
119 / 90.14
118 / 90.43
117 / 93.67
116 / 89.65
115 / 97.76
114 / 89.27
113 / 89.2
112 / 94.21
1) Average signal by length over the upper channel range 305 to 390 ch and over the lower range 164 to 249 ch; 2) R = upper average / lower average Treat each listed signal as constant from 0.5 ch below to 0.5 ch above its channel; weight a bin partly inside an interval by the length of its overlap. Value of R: 0.72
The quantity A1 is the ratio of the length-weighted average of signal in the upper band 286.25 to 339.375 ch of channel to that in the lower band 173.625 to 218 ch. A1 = 0.65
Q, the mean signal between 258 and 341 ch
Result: 71.4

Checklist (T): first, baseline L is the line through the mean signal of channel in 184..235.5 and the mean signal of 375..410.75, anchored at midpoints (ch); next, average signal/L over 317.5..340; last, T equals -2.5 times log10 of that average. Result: 0.12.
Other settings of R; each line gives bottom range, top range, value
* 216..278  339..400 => 0.79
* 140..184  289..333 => 0.60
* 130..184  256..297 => 0.89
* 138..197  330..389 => 0.79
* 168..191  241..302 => 0.95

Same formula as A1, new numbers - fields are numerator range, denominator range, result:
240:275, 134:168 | 0.94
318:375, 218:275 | 0.79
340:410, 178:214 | 0.75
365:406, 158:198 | 0.76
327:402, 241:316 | 0.95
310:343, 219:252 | 0.66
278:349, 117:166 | 0.67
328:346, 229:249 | 0.80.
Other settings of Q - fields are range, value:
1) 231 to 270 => 94.5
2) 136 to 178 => 98.1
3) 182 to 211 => 96.3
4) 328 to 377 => 77.2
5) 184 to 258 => 97.2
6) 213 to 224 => 101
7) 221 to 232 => 93.1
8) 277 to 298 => 80.8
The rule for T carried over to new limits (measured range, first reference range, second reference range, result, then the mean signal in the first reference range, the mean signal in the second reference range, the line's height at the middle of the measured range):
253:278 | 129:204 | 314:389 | -0.079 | 96.9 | 72.3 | 83.7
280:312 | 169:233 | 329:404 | 0.259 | 95.9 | 74.6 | 83.6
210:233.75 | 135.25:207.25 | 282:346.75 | -0.154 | 96.9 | 65.1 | 85.6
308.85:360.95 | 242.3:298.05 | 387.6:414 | 0.141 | 88.6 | 63.4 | 76.1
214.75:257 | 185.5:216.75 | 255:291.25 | -0.043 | 98.7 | 87.4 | 93.2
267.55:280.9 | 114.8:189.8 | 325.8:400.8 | -0.026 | 96.2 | 74.8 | 83.9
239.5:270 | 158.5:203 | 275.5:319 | -0.242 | 95.9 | 63.9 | 75.6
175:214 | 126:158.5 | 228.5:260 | 0.019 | 98.3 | 96.2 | 97.2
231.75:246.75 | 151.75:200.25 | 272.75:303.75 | -0.096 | 97.3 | 76.9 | 85.8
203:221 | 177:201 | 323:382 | -0.088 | 95.1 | 76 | 92.4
